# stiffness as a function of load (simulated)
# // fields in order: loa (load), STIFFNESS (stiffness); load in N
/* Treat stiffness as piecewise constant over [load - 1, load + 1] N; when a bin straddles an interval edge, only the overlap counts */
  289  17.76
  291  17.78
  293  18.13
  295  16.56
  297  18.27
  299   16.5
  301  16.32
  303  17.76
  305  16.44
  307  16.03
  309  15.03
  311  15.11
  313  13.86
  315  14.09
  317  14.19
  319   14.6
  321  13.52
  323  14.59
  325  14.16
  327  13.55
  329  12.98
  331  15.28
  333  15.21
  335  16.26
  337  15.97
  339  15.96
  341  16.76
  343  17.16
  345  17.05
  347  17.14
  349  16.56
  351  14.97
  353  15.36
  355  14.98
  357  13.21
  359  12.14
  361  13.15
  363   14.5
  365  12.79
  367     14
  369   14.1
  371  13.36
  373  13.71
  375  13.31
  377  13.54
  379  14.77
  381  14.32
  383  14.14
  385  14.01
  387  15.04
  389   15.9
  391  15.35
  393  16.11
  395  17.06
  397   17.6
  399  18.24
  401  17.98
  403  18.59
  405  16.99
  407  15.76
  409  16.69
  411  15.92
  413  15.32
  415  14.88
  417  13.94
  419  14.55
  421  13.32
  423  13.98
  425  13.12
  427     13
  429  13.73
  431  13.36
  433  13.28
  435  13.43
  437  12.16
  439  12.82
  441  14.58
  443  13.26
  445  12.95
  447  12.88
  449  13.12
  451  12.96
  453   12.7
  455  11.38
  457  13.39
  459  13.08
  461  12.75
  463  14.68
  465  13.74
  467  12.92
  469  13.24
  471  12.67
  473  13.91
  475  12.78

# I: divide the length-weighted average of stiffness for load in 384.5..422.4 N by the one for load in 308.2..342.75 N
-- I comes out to 1.08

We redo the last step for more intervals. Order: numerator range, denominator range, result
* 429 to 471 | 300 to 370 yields 0.88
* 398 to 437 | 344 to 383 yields 1.04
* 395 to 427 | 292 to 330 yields 1.03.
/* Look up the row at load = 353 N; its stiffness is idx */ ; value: 15.36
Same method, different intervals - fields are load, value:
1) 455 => 11.38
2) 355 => 14.98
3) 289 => 17.76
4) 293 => 18.13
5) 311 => 15.11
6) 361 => 13.15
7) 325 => 14.16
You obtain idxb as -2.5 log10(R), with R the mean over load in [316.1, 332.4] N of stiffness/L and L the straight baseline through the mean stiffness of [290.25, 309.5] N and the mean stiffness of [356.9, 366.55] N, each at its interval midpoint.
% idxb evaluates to 0.10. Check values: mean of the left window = 16.9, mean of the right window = 13.2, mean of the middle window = 14.1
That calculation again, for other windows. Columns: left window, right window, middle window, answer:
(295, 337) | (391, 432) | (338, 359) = -0.028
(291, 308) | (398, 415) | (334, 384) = 0.148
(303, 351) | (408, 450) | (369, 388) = 0.041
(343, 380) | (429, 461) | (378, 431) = -0.122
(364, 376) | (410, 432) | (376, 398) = -0.114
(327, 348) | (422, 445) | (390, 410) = -0.197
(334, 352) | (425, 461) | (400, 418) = -0.144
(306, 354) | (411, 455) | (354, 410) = -0.054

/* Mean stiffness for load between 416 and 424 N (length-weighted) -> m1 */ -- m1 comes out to 13.9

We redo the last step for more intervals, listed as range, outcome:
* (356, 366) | 13.2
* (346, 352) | 16.2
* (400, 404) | 18.3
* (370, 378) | 13.5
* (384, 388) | 14.5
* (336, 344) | 16.5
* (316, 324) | 14.2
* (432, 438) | 13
